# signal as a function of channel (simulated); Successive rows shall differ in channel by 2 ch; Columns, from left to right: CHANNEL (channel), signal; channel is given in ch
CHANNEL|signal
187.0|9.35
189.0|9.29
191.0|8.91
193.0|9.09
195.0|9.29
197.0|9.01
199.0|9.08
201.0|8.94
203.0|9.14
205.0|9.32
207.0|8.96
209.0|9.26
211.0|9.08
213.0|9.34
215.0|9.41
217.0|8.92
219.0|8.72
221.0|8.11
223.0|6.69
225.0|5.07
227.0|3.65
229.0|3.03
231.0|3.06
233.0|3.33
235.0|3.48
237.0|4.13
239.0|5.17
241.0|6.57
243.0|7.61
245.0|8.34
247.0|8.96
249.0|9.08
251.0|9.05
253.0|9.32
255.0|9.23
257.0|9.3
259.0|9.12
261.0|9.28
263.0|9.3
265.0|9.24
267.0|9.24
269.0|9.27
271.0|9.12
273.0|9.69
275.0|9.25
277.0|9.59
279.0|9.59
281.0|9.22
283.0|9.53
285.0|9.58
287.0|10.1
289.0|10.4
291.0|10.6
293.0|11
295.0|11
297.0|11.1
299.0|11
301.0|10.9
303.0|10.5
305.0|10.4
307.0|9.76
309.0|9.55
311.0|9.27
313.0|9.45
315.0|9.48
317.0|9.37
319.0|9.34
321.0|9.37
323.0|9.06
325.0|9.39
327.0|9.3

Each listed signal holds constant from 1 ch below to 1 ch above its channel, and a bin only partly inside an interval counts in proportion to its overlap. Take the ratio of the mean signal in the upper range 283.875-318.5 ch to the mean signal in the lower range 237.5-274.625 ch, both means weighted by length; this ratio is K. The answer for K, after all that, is 1.2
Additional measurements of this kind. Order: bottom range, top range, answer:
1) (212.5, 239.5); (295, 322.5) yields 1.72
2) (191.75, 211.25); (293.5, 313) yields 1.14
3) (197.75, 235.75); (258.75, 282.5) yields 1.29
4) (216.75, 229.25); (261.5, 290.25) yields 1.50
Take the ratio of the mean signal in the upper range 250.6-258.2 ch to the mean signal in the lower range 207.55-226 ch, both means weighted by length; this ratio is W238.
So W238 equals 1.11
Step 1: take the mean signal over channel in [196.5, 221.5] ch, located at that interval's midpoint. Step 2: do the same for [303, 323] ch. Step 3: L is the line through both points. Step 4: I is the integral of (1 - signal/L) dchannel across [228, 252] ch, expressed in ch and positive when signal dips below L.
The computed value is 8.4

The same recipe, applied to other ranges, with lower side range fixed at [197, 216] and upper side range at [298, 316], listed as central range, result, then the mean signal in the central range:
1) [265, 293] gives 0.4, 9.66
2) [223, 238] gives 8.8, 3.88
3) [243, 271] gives 1.5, 9.08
